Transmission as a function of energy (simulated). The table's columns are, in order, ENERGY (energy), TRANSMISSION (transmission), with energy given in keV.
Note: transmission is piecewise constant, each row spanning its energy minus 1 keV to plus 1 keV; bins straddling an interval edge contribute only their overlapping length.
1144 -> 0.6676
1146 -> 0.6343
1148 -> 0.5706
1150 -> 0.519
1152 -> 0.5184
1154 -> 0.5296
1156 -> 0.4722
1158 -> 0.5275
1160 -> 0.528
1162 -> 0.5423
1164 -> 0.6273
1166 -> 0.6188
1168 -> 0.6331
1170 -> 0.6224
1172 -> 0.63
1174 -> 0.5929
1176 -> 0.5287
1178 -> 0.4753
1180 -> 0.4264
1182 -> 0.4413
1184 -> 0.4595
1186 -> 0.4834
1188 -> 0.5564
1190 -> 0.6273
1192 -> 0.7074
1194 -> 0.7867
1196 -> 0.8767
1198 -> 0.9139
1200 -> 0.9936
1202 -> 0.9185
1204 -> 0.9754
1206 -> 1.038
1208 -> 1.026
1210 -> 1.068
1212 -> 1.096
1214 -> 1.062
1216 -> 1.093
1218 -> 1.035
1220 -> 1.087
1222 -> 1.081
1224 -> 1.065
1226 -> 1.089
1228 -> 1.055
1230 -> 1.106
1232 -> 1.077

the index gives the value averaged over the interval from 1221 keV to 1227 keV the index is 1.08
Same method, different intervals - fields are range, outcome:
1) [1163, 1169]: 0.626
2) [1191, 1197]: 0.79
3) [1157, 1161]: 0.528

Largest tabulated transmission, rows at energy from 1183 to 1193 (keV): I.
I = 0.7074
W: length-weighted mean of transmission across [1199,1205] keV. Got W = 0.963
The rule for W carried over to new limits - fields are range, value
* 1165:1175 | 0.619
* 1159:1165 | 0.566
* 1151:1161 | 0.515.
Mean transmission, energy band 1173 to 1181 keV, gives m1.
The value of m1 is 0.506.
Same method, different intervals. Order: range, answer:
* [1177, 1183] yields 0.448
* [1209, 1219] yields 1.07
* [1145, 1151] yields 0.575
